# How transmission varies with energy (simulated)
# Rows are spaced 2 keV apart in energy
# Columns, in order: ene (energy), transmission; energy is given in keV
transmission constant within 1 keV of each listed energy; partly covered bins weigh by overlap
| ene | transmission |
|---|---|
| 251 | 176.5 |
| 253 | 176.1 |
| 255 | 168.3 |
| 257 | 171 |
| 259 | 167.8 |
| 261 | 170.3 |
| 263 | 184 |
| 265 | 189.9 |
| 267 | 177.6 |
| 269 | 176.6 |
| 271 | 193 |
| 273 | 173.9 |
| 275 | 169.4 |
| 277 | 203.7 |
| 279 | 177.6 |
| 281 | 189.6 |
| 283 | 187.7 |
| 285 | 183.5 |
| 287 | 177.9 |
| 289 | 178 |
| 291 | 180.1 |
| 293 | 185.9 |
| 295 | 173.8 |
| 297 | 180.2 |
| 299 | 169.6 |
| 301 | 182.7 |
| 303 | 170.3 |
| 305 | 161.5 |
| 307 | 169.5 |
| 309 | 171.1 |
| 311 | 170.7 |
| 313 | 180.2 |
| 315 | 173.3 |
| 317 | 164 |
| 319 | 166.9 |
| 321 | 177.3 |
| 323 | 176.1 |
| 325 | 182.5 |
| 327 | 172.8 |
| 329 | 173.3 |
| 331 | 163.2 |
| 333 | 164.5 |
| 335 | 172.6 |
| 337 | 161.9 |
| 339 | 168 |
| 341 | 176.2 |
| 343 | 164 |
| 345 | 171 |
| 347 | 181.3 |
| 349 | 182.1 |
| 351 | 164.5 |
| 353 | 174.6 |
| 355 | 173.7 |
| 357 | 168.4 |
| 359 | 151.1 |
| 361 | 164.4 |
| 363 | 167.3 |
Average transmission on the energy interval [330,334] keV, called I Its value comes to 164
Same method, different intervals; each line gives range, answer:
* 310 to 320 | 171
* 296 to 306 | 173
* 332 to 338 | 166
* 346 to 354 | 176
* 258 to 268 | 178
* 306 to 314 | 173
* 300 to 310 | 171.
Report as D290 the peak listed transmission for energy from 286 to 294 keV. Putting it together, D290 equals 185.9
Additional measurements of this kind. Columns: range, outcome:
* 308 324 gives 180.2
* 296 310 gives 182.7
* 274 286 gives 203.7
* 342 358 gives 182.1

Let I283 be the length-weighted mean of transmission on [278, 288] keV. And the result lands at 183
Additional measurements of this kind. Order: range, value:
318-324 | 173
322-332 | 174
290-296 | 180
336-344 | 168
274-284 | 186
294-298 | 177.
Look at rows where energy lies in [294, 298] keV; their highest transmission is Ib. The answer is 180.2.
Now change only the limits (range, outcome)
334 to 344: 176.2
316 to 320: 166.9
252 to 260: 176.1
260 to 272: 193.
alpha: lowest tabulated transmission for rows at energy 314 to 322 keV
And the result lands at 164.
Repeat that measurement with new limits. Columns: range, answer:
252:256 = 168.3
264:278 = 169.4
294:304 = 169.6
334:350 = 161.9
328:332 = 163.2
